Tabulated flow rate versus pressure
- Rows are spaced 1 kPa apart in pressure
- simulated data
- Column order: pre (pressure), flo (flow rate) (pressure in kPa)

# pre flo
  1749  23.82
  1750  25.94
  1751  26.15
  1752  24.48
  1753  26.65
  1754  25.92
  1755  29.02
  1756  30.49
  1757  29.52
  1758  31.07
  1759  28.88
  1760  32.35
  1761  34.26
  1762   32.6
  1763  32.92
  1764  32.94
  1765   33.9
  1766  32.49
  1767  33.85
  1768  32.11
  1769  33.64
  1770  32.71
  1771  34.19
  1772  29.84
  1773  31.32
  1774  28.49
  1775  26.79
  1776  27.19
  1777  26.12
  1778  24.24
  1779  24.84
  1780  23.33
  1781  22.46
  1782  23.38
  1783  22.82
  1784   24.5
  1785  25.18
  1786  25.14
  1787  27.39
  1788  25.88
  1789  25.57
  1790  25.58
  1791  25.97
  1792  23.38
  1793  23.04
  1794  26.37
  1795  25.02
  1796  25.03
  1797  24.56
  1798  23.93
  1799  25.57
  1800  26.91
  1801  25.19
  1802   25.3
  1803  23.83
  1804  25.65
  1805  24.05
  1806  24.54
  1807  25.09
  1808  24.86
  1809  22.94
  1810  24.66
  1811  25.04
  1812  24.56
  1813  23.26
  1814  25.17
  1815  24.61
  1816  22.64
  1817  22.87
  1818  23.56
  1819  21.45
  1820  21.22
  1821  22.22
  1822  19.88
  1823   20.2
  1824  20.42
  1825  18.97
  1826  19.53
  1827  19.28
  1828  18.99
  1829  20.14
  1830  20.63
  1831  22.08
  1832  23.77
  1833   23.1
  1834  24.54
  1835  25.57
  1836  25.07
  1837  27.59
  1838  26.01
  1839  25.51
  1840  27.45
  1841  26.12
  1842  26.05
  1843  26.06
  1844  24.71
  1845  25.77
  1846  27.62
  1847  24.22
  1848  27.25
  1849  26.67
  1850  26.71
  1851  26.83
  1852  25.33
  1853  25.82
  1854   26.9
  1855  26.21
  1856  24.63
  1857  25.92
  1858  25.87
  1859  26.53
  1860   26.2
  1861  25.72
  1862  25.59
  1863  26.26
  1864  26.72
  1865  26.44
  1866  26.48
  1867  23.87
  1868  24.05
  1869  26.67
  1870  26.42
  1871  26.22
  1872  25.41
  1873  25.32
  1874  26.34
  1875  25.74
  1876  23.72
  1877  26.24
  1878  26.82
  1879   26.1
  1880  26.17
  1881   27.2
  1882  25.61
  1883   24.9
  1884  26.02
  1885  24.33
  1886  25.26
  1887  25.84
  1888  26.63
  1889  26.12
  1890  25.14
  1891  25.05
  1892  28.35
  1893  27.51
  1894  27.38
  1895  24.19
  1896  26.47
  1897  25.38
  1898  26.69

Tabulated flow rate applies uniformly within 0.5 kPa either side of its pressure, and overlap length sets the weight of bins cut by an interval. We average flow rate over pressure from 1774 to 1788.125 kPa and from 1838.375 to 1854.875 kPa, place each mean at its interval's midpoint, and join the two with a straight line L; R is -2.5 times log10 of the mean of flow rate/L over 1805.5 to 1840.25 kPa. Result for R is 0.12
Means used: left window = 25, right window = 26.2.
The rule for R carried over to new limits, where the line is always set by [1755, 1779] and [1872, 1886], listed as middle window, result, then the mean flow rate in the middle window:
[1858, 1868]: 0.02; 25.9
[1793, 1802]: 0.17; 25.2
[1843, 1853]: 0.04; 26.1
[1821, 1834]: 0.32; 20.8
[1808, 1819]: 0.20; 23.9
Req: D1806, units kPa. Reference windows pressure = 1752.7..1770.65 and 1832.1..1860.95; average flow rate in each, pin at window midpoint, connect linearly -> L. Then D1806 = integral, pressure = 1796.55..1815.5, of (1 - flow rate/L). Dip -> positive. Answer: 2.55 kPa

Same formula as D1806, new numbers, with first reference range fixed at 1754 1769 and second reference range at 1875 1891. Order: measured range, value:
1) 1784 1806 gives 3.6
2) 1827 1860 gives 3.0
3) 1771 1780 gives 1.0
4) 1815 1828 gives 3.5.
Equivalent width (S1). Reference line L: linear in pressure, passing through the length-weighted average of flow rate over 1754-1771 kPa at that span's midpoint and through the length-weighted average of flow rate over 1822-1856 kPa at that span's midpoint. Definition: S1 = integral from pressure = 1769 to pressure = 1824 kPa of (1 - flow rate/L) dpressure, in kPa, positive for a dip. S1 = 6.75 kPa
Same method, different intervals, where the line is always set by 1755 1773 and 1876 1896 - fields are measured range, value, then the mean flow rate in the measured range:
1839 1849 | 0.70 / 26.1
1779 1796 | 3.42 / 24.7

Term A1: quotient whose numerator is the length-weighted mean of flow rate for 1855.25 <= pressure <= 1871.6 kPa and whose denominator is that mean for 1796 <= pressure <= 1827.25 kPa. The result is 1.11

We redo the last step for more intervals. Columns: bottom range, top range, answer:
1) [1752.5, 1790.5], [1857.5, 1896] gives 0.90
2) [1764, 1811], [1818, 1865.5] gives 0.92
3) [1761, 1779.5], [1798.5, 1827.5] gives 0.76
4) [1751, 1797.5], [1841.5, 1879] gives 0.93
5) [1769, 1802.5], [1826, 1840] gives 0.89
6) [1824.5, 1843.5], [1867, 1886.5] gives 1.09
